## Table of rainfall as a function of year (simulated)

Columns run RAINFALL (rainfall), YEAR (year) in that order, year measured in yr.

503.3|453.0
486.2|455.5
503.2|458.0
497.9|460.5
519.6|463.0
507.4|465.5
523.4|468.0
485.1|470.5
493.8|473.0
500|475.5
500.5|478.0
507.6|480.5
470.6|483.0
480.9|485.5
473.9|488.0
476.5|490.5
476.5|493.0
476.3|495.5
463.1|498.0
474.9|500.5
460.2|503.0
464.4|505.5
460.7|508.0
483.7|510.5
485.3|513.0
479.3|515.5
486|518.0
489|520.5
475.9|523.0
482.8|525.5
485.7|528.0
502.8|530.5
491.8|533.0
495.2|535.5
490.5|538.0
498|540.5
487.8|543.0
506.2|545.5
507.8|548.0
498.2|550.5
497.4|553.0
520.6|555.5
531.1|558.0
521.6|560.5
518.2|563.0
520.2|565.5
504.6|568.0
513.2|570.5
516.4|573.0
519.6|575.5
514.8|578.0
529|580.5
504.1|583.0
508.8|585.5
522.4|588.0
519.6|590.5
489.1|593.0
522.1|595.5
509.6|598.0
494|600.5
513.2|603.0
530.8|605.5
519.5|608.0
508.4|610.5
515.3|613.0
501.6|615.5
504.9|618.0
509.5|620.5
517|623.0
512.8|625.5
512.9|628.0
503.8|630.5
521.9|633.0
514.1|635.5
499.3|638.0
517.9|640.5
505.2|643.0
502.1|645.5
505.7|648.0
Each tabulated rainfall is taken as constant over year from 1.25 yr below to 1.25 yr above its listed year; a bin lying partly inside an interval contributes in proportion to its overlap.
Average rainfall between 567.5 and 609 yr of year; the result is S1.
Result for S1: 514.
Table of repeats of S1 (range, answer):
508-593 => 502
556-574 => 518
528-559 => 501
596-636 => 512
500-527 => 477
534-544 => 493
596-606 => 511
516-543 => 489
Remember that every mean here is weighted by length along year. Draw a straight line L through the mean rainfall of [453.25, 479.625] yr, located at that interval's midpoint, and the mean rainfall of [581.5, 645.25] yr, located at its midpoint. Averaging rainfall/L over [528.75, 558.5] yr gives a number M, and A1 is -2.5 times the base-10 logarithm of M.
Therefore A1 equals 0.01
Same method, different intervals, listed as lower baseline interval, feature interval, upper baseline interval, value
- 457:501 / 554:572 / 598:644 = -0.03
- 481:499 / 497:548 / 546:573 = 0.02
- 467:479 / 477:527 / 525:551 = 0.04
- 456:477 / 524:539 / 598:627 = 0.03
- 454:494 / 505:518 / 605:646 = 0.05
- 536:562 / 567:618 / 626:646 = -0.01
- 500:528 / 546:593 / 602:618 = -0.03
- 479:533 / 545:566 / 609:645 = -0.05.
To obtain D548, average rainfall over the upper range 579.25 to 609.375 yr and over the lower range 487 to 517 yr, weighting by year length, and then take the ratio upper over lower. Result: 1.09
